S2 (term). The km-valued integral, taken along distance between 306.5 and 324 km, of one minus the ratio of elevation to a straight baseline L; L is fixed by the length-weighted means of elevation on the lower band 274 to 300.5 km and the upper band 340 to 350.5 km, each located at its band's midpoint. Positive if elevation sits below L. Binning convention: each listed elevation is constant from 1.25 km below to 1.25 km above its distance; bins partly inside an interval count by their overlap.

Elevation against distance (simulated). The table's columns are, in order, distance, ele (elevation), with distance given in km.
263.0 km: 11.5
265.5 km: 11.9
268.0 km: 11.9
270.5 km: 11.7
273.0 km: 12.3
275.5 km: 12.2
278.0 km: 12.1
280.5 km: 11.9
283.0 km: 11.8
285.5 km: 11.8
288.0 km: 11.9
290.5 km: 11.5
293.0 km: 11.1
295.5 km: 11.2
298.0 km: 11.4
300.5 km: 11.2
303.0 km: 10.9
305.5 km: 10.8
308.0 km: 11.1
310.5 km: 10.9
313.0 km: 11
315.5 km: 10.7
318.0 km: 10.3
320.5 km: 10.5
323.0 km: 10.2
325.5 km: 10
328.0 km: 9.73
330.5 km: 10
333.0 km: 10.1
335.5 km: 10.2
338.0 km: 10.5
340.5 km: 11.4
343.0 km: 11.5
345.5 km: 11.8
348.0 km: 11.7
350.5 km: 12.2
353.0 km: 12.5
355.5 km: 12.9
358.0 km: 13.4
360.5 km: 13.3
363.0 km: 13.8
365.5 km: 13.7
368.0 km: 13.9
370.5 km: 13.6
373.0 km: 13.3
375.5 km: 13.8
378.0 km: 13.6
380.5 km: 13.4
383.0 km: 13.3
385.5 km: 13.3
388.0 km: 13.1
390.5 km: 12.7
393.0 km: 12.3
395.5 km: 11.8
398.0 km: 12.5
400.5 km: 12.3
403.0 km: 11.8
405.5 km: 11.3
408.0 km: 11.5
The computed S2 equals 1.50 km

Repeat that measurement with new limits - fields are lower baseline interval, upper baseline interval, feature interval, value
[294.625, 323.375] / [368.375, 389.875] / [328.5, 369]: 1.13 km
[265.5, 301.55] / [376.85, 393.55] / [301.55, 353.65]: 6.32 km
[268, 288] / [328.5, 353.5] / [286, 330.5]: 2.76 km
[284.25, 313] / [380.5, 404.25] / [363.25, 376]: -1.44 km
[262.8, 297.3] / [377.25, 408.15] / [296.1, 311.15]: 1.10 km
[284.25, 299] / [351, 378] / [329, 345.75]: 2.62 km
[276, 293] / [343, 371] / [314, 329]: 2.55 km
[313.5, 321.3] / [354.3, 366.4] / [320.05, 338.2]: 1.93 km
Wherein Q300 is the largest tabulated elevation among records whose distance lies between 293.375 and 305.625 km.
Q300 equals 11.4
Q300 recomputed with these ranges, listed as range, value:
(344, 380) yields 13.9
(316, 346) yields 11.8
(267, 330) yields 12.3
